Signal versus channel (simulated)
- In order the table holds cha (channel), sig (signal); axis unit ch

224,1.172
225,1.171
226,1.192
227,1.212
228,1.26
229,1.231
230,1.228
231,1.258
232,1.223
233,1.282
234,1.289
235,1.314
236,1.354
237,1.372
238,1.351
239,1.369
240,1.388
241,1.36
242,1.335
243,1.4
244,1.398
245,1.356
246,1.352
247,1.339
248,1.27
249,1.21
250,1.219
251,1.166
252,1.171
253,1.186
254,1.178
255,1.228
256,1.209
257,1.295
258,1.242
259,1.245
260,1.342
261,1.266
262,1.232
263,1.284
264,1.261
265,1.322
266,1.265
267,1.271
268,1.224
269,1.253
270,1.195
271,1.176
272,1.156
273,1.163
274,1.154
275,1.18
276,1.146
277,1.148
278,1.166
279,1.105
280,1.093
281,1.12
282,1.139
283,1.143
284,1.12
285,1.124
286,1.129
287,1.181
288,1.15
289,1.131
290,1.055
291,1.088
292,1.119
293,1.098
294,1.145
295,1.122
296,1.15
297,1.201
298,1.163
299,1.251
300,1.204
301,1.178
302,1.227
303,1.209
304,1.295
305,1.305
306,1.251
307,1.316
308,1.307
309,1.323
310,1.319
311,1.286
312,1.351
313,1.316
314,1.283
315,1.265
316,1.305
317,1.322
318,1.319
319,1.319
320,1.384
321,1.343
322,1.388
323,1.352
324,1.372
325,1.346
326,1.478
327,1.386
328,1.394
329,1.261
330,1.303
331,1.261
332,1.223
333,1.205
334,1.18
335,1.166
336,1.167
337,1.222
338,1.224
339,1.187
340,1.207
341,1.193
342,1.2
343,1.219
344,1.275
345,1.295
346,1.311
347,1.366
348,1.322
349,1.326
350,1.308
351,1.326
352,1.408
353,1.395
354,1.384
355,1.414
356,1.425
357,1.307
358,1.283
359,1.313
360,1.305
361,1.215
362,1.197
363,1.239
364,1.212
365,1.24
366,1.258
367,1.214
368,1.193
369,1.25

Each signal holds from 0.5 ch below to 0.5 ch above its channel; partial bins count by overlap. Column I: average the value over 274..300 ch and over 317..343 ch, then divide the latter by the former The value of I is 1.12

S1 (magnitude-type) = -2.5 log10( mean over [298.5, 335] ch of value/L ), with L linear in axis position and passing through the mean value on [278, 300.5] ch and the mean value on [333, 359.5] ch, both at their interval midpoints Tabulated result -0.08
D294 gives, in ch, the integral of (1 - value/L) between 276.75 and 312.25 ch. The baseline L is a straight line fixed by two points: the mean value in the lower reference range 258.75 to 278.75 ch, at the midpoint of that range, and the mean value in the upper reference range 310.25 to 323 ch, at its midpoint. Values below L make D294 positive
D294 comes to 2.6 ch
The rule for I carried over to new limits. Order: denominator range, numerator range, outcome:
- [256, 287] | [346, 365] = 1.10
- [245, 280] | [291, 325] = 1.03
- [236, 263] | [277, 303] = 0.89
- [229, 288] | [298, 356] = 1.04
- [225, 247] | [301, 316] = 0.98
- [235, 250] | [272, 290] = 0.85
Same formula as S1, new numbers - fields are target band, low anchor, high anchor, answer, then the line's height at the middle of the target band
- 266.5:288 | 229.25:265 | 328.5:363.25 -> 0.11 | 1.28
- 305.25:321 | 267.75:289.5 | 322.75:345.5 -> -0.08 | 1.22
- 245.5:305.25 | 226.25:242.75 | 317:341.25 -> 0.09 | 1.3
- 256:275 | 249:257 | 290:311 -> -0.03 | 1.2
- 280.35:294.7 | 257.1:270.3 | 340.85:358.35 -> 0.14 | 1.28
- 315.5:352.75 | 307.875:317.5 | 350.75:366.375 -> 0.01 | 1.31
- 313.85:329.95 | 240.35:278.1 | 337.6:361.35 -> -0.05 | 1.28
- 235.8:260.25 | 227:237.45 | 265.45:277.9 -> -0.04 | 1.24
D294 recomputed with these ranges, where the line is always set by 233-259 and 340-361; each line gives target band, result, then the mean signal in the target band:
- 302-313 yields 0.1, 1.29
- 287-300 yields 1.6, 1.14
